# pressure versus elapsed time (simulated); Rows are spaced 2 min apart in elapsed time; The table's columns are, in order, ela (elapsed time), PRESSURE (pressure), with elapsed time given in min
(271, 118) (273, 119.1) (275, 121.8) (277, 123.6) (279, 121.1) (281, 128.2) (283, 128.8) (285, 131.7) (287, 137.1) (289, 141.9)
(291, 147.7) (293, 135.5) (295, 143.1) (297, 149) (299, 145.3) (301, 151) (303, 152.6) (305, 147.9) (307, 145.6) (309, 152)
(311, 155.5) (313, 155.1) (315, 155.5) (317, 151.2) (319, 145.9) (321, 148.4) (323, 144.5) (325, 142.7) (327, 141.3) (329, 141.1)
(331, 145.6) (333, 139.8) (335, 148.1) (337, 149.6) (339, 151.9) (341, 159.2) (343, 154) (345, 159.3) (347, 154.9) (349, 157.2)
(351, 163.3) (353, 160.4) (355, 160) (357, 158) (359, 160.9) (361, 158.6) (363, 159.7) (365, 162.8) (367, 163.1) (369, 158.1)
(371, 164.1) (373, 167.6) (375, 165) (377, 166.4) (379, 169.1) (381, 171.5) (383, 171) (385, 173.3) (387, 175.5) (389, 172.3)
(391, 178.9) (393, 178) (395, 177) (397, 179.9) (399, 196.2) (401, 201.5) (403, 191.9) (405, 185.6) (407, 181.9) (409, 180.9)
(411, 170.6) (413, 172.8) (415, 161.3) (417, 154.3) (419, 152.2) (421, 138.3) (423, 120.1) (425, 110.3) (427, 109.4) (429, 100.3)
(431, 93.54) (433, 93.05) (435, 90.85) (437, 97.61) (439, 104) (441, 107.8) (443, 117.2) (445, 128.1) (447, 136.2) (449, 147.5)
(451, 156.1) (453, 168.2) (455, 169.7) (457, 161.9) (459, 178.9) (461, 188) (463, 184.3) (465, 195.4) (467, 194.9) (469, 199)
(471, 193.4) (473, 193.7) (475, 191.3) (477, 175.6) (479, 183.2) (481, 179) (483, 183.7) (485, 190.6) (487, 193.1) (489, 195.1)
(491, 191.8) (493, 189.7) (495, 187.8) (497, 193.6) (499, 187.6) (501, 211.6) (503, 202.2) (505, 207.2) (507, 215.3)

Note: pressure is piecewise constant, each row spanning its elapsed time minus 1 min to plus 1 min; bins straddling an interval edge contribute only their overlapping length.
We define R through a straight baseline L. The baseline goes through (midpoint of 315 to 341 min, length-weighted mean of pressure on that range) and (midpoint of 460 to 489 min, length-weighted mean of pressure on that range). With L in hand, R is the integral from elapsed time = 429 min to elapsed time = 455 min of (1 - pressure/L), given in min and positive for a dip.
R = 8.52 min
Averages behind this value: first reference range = 147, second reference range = 189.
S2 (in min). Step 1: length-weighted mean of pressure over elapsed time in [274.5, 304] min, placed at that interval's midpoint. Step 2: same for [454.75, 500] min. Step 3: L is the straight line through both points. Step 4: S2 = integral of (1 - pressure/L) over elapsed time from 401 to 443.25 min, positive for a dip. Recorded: 8.6 min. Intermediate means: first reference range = 137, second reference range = 187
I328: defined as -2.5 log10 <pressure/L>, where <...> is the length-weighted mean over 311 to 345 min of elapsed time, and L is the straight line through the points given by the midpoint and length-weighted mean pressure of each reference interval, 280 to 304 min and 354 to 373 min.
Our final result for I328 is 0.02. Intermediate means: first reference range 141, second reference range 161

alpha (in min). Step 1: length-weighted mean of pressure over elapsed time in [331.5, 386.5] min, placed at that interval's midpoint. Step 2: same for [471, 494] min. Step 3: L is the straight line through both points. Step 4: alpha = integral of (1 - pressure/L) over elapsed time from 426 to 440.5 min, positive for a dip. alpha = 6.4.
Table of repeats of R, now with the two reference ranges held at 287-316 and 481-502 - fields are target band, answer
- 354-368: 0.1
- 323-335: 0.9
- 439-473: 3.8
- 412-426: 2.5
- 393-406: -1.3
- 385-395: -0.4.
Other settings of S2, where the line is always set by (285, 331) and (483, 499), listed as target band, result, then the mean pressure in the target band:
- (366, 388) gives -0.6 min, 168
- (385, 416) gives -2.1 min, 180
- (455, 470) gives -0.1 min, 185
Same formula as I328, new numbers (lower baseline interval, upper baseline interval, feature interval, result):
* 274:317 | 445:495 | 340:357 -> -0.036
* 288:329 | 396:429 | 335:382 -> -0.044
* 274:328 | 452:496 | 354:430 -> 0.008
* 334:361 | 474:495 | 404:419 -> -0.001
